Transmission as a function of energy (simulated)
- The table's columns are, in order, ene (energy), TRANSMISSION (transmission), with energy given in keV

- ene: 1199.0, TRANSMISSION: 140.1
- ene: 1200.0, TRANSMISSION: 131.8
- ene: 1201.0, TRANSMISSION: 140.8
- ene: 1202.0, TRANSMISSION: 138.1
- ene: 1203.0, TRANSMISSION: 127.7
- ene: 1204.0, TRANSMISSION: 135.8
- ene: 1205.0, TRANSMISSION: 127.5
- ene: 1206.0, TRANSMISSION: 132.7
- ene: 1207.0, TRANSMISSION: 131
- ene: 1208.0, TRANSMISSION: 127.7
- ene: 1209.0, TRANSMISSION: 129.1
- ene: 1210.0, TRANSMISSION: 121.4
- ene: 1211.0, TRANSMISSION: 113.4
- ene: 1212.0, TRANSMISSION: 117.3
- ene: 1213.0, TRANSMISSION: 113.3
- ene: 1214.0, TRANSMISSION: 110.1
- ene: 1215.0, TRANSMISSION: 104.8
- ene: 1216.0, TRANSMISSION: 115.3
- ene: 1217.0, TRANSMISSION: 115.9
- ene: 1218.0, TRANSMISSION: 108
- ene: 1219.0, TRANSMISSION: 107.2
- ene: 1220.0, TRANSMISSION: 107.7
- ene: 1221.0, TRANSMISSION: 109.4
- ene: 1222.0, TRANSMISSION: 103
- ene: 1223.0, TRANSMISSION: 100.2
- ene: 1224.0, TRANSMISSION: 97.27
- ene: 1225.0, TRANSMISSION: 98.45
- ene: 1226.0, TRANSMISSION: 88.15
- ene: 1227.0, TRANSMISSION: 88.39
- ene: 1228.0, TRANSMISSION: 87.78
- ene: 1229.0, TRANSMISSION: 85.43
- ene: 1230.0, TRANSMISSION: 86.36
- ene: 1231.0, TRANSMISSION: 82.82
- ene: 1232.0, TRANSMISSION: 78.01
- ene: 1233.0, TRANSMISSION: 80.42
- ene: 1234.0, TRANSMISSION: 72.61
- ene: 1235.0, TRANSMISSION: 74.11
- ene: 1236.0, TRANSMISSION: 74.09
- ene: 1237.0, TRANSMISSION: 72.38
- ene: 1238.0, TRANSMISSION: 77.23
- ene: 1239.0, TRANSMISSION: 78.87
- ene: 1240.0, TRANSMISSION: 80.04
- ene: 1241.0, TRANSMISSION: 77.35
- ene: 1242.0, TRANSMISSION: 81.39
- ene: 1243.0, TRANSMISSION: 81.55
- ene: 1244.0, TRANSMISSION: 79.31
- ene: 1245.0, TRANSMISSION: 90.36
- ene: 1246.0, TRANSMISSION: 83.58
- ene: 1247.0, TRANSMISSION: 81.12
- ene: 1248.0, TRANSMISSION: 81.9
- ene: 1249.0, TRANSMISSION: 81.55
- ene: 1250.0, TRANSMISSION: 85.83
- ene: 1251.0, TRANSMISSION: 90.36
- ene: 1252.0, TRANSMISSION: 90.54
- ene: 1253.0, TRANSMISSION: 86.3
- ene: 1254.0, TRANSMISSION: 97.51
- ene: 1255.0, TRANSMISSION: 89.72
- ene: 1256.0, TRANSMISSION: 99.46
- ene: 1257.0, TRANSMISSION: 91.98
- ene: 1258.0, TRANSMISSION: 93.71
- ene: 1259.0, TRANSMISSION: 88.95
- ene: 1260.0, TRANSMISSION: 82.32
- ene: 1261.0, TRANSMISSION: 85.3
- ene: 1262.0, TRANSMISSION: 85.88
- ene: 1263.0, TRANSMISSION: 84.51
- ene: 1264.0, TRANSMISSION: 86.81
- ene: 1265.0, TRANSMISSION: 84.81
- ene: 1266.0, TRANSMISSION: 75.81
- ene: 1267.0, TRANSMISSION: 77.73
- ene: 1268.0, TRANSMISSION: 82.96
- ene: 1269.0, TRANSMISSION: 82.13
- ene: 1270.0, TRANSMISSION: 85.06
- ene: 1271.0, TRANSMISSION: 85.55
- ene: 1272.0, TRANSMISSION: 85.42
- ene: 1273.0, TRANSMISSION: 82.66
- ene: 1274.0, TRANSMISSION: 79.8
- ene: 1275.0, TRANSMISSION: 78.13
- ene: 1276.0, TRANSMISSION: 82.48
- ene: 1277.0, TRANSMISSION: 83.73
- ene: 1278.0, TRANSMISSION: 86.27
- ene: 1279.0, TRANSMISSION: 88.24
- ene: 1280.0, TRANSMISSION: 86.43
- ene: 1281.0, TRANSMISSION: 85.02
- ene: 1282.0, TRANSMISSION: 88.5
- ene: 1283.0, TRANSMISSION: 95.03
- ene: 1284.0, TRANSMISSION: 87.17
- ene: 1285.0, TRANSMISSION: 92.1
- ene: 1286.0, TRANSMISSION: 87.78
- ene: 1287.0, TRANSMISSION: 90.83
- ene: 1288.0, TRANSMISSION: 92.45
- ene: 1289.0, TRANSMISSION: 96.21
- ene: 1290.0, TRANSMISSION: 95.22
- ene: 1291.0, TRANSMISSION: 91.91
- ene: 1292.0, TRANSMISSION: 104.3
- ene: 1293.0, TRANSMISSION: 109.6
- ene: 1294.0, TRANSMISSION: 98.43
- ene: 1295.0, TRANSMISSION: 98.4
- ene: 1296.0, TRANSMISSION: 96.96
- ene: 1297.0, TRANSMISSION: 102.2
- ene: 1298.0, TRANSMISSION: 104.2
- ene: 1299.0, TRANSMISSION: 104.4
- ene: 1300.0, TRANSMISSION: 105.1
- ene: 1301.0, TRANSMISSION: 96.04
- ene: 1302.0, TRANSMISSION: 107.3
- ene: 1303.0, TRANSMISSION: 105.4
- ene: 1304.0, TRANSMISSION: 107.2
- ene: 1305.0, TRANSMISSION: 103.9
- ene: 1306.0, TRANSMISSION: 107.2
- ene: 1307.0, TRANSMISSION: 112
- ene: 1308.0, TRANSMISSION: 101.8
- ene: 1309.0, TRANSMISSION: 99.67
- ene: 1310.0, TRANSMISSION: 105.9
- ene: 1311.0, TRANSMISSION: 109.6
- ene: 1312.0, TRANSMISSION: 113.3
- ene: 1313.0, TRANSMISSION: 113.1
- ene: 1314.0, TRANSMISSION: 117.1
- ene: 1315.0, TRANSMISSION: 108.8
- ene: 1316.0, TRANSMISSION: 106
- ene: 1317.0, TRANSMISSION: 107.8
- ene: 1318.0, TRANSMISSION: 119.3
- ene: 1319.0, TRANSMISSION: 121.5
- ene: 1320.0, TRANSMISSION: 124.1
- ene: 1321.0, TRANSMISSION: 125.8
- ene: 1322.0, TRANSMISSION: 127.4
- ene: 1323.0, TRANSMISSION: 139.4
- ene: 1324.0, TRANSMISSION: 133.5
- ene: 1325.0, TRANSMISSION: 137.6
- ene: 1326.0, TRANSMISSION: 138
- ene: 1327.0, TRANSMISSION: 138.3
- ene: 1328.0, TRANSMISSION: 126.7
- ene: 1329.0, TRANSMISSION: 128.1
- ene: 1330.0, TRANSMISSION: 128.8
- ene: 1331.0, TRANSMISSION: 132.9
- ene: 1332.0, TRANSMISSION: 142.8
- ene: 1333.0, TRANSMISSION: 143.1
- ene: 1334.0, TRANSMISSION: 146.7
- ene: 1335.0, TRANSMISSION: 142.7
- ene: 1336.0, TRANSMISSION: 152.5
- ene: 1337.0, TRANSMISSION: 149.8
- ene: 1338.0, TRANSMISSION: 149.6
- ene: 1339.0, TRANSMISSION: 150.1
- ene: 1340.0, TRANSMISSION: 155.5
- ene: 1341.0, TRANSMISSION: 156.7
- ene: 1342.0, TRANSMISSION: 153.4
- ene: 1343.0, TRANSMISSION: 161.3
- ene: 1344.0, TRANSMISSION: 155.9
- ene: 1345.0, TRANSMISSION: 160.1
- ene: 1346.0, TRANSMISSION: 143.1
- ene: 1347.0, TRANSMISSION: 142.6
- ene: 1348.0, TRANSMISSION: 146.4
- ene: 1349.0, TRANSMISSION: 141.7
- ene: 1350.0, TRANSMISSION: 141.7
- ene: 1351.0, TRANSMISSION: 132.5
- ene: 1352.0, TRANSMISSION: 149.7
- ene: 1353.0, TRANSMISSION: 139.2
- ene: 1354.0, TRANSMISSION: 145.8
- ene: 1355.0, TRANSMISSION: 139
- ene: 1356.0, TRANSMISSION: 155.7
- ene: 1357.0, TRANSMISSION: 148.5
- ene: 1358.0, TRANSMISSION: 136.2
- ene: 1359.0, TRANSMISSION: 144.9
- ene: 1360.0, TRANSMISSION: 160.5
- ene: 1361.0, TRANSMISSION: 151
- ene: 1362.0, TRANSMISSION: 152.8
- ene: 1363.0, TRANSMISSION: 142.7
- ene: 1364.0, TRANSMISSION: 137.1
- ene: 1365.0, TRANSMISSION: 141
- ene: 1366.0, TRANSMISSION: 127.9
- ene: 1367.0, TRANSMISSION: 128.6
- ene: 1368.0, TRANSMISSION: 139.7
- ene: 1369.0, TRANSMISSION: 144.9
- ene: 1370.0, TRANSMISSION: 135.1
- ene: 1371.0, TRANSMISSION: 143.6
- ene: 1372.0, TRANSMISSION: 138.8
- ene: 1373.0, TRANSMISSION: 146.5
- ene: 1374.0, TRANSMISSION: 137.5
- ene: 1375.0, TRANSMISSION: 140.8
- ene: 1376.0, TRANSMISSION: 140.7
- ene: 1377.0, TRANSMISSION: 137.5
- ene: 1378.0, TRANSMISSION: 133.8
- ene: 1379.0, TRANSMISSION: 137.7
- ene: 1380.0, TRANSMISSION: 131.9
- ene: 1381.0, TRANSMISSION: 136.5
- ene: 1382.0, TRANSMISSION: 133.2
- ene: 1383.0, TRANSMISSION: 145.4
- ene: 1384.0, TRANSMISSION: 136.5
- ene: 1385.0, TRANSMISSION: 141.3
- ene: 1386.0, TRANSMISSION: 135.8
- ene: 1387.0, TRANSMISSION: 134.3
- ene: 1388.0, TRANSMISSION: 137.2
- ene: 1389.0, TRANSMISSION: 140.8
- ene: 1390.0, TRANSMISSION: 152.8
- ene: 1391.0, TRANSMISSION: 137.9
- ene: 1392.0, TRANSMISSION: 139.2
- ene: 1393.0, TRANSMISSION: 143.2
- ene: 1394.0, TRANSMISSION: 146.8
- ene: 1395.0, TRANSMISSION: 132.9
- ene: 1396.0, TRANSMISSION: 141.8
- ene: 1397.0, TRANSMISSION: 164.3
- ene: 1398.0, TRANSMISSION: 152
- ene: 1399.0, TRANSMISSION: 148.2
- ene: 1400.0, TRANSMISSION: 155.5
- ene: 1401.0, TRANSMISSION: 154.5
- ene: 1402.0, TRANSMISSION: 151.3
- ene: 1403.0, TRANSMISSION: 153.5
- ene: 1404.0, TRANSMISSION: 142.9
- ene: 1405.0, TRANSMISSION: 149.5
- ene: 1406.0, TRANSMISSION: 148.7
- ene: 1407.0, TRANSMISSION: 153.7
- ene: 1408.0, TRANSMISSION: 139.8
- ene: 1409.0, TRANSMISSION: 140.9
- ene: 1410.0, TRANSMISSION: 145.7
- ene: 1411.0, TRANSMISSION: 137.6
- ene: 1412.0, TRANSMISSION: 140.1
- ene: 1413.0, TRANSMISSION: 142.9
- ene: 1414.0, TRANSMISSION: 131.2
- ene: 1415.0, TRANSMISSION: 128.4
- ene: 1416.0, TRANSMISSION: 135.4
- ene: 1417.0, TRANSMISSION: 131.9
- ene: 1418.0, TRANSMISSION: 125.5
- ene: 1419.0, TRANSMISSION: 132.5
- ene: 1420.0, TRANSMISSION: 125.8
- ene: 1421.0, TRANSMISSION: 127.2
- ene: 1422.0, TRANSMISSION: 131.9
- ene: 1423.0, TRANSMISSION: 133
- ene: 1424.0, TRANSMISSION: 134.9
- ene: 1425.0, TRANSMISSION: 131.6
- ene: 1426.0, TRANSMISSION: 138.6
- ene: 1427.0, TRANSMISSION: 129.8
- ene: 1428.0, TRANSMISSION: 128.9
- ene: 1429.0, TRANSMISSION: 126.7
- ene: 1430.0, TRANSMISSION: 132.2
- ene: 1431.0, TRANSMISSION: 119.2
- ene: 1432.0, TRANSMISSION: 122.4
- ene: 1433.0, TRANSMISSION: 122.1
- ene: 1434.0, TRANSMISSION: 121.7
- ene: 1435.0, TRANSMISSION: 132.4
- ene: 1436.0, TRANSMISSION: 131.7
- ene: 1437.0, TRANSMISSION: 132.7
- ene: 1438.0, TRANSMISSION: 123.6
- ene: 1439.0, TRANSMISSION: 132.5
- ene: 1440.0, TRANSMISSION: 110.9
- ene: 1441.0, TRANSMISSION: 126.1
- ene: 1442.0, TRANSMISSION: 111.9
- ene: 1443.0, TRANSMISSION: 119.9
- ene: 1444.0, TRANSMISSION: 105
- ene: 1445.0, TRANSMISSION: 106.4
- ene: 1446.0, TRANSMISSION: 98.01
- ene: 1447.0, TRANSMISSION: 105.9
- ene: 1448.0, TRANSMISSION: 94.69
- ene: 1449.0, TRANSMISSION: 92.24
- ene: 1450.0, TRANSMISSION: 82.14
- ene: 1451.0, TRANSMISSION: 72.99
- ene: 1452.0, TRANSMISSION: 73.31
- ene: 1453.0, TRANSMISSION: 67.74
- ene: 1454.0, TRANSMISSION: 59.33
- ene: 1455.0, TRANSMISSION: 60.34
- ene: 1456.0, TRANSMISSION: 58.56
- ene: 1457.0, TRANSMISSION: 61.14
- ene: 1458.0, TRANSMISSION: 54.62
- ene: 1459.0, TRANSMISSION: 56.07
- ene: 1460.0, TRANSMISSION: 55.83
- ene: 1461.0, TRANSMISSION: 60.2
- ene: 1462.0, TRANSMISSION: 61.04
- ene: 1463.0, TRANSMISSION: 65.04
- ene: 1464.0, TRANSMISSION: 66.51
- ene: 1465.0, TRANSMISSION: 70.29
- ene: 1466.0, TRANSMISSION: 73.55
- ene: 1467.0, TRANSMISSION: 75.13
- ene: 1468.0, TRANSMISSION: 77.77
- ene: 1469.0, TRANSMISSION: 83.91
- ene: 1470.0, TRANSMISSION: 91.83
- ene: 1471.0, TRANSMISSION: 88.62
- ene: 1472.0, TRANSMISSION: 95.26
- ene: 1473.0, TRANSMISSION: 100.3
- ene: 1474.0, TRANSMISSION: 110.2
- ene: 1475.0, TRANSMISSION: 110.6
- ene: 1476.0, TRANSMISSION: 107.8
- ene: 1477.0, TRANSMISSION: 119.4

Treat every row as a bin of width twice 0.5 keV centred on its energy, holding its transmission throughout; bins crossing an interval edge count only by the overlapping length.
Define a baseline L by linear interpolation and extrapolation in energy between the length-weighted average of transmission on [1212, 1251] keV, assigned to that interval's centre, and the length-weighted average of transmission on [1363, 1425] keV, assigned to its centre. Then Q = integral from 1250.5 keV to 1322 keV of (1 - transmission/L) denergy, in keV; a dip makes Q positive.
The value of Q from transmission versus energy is 7.4 keV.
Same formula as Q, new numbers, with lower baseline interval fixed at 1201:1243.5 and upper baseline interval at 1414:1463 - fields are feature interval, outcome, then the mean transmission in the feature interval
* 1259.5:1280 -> 3.8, 83.4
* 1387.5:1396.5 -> -3.1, 141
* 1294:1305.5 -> 0.1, 103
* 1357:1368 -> -4.0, 142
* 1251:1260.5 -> 1.0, 91.1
